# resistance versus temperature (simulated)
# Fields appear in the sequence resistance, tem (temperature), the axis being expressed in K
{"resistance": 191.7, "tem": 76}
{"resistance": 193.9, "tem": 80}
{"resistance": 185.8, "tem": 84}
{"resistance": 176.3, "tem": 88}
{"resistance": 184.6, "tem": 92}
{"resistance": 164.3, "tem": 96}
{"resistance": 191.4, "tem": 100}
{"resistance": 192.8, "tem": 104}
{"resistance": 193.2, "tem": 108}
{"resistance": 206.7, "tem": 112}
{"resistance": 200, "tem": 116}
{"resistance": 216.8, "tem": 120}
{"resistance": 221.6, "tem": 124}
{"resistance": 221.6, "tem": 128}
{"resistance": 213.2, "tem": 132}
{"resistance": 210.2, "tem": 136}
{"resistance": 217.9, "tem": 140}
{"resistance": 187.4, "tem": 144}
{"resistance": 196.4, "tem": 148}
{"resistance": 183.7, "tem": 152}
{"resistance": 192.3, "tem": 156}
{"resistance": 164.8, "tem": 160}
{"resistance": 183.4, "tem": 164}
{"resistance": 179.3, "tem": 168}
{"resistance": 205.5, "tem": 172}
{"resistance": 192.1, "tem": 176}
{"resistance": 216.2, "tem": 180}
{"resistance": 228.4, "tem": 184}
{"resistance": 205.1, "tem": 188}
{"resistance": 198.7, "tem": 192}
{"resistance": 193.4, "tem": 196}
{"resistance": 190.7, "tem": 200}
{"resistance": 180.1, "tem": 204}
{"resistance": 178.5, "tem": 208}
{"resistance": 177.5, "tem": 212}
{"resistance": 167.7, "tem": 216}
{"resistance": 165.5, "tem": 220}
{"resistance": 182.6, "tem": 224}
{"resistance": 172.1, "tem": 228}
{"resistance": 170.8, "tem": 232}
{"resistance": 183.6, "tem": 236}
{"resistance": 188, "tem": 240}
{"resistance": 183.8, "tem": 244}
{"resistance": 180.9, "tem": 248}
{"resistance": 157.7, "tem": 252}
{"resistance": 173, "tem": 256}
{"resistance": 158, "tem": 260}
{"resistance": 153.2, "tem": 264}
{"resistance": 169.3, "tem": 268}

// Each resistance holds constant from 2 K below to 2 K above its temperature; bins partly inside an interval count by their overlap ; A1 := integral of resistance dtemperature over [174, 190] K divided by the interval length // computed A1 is 210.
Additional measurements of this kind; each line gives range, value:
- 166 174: 192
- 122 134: 219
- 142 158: 190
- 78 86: 190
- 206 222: 172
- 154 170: 180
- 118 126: 219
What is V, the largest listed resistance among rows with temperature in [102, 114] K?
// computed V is 206.7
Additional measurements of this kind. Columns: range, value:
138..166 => 217.9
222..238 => 183.6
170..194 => 228.4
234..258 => 188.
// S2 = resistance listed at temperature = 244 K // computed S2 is 183.8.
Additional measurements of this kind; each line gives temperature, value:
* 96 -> 164.3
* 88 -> 176.3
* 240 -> 188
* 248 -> 180.9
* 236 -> 183.6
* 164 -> 183.4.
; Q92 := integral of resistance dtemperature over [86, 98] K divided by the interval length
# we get 175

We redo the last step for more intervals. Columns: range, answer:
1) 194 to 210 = 186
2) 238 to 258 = 177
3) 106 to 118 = 200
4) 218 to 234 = 173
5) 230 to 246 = 182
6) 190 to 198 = 196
